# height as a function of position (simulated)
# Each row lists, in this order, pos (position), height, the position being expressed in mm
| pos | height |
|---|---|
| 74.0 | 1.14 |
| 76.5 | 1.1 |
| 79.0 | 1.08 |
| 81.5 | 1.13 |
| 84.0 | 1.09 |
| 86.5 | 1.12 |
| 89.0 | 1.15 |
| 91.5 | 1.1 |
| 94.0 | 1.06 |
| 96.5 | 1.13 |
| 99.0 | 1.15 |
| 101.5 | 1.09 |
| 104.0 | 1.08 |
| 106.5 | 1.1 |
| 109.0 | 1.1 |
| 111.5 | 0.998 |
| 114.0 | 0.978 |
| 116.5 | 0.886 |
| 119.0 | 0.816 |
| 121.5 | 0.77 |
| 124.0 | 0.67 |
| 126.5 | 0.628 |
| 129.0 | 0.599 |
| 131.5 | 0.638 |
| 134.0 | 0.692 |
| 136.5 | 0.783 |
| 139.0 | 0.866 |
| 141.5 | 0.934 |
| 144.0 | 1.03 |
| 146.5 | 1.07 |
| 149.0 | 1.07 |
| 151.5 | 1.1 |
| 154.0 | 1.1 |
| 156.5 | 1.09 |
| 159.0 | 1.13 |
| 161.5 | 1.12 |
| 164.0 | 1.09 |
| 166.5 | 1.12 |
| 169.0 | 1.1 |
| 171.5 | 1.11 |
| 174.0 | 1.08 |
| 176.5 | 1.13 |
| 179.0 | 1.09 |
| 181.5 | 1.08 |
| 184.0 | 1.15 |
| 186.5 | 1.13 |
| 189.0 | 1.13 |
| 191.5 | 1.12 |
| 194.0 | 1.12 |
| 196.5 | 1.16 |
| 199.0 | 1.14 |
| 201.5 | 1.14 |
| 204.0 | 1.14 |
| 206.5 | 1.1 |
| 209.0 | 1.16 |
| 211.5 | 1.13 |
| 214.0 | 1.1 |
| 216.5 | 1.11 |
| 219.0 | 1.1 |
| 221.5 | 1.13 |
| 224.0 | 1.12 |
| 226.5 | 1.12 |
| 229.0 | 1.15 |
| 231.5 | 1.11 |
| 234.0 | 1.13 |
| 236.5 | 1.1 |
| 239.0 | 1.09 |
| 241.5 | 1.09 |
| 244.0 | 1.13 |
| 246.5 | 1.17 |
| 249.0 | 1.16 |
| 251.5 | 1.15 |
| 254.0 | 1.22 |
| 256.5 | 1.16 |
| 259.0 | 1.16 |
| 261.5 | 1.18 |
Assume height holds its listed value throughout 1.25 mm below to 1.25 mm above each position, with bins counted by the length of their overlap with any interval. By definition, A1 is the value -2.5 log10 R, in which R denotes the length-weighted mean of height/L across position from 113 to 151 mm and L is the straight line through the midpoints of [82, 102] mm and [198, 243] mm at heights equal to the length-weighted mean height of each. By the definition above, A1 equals 0.32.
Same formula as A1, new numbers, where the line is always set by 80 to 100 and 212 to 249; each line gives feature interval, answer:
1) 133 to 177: 0.084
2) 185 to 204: -0.016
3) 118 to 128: 0.483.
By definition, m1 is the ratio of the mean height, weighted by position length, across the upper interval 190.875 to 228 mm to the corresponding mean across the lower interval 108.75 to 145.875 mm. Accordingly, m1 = 1.37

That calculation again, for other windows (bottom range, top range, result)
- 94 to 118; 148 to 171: 1.05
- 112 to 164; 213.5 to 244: 1.23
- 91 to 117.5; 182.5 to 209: 1.07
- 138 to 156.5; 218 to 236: 1.09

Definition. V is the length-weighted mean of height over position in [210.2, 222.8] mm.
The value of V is 1.11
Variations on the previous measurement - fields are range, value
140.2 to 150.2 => 1.02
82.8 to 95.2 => 1.1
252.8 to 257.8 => 1.19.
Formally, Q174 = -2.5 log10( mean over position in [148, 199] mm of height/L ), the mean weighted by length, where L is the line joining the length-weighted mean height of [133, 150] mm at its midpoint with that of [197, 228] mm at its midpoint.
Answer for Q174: -0.10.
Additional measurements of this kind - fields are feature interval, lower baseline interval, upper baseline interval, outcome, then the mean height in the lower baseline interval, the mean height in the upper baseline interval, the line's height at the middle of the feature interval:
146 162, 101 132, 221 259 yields -0.153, 0.874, 1.14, 0.953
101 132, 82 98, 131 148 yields 0.135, 1.11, 0.872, 0.983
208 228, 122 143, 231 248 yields -0.082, 0.731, 1.12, 1.04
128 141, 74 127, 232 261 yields 0.392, 1.02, 1.14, 1.05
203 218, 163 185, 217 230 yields -0.004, 1.11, 1.12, 1.12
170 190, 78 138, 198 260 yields -0.053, 0.951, 1.13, 1.06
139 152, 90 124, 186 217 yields 0.039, 1.01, 1.13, 1.06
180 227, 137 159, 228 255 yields -0.032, 1.03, 1.14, 1.09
